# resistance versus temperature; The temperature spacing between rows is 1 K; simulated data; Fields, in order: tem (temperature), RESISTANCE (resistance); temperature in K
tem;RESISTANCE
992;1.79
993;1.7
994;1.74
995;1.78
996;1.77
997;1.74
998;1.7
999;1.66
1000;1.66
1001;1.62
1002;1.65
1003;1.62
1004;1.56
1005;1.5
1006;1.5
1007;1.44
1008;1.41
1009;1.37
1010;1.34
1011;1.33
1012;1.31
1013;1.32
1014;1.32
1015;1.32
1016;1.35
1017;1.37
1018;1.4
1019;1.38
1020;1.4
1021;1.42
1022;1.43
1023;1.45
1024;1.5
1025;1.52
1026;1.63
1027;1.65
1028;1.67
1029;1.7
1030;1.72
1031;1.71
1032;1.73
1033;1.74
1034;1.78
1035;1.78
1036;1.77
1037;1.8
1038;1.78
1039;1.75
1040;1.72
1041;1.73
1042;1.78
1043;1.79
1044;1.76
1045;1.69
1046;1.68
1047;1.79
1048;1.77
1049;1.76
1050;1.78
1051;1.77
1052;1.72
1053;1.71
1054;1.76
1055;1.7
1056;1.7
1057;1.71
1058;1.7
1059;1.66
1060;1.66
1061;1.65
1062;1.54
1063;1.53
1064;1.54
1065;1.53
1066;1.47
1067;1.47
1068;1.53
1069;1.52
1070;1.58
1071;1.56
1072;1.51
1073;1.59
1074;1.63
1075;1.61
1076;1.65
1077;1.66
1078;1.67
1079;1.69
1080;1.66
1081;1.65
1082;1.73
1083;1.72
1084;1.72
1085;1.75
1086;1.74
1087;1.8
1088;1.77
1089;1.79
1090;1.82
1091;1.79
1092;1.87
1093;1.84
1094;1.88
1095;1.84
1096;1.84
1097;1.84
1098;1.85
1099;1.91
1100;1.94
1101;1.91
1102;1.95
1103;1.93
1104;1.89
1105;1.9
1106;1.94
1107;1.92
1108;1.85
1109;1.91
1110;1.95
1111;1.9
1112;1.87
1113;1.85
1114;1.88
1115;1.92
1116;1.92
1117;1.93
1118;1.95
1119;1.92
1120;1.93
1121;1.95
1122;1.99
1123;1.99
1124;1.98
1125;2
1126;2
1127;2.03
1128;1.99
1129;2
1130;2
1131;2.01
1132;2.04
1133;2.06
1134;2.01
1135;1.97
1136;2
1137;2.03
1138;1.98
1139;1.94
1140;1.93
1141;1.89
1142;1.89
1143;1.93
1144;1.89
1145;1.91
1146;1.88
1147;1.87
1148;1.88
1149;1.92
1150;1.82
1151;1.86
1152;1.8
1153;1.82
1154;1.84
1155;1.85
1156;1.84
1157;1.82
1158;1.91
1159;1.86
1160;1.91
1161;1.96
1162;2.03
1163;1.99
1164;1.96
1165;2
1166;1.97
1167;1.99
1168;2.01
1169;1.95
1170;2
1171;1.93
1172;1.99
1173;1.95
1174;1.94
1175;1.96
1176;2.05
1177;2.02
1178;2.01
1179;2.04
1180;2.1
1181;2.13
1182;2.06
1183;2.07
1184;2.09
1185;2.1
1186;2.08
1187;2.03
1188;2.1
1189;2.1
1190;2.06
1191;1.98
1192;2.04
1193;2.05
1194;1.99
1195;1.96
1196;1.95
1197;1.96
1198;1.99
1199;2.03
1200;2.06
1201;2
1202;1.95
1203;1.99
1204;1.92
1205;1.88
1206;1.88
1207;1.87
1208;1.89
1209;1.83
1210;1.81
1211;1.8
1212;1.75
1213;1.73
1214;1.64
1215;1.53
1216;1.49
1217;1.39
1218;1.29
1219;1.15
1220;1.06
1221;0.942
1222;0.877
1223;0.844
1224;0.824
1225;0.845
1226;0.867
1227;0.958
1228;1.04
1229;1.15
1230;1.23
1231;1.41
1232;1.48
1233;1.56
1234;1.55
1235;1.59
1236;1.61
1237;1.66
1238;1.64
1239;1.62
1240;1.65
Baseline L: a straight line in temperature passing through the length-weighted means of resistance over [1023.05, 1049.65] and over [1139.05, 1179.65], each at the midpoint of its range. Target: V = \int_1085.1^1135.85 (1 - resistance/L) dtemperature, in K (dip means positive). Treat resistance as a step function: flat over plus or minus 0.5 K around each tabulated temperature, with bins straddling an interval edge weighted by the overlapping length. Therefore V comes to -2.0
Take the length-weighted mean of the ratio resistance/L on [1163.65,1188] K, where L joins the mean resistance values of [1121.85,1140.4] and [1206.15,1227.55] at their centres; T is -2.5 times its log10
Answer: -0.21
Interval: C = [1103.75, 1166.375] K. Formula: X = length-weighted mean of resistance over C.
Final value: 1.93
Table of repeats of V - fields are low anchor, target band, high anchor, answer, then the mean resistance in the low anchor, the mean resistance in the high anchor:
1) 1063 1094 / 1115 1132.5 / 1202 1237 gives -4.22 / 1.66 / 1.44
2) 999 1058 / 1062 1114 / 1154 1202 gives 0.39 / 1.61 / 2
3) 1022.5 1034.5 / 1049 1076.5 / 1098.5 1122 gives 2.12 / 1.65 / 1.92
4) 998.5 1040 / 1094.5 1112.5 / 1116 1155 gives -0.63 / 1.55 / 1.94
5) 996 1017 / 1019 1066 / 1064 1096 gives -2.60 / 1.49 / 1.68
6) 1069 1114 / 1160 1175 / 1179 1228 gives -1.98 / 1.79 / 1.72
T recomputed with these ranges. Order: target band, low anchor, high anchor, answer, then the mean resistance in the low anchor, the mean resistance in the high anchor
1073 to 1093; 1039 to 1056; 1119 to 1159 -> 0.06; 1.74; 1.93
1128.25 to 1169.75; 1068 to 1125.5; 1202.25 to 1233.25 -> -0.18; 1.81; 1.42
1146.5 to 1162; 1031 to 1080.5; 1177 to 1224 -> -0.06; 1.68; 1.81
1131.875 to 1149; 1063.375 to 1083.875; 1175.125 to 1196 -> -0.04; 1.6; 2.05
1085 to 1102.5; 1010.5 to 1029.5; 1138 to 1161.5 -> -0.09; 1.45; 1.88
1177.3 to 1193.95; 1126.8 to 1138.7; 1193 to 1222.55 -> -0.15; 2.01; 1.71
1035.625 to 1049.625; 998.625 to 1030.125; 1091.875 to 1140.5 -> -0.10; 1.48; 1.94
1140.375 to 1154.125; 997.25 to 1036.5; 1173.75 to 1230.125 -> -0.12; 1.53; 1.73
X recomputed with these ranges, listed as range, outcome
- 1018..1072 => 1.65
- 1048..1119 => 1.75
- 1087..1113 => 1.87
